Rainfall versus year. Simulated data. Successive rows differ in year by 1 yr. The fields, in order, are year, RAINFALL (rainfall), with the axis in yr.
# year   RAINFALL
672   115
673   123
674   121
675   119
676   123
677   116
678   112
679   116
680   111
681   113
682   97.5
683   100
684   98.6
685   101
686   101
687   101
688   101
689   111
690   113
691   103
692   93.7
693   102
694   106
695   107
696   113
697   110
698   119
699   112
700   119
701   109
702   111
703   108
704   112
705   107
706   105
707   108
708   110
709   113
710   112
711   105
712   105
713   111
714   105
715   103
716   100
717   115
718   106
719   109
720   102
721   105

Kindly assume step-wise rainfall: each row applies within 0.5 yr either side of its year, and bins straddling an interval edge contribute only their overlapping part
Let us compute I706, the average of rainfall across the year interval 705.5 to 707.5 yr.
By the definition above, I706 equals 106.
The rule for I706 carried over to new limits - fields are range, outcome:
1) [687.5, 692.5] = 104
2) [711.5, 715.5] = 106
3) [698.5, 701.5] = 113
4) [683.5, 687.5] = 100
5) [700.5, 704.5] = 110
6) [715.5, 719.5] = 108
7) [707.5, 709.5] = 112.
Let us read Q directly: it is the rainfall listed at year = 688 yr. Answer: 101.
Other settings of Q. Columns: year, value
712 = 105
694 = 106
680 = 111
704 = 112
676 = 123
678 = 112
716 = 100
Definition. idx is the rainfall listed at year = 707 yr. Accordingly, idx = 108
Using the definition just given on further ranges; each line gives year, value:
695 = 107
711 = 105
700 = 119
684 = 98.6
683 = 100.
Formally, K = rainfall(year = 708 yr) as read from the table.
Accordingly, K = 110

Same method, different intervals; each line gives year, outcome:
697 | 110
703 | 108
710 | 112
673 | 123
